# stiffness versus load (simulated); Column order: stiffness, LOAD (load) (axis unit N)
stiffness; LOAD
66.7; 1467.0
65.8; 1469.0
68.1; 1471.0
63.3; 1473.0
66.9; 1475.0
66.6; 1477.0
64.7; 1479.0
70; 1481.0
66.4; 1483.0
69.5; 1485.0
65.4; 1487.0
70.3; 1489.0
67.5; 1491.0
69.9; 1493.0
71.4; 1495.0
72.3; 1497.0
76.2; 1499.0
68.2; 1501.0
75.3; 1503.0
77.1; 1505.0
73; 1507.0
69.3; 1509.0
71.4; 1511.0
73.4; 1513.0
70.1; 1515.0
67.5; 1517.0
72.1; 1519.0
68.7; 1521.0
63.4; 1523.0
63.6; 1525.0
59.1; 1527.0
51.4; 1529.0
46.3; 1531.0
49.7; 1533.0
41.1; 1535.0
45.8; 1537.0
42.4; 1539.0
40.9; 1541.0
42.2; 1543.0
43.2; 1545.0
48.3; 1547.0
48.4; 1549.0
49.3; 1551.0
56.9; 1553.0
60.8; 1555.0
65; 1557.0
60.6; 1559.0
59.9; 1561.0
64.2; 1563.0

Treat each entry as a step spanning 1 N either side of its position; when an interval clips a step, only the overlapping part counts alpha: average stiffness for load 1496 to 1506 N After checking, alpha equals 73.8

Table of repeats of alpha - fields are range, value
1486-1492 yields 67.7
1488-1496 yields 69.8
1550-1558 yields 58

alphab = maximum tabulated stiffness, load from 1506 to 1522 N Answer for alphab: 73.4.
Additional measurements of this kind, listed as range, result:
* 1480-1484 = 70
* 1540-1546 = 43.2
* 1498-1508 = 77.1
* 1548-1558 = 65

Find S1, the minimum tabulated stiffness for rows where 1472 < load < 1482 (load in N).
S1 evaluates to 63.3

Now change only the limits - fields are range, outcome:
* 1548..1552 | 48.4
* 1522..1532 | 46.3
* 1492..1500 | 69.9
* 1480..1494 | 65.4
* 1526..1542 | 40.9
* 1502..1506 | 75.3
